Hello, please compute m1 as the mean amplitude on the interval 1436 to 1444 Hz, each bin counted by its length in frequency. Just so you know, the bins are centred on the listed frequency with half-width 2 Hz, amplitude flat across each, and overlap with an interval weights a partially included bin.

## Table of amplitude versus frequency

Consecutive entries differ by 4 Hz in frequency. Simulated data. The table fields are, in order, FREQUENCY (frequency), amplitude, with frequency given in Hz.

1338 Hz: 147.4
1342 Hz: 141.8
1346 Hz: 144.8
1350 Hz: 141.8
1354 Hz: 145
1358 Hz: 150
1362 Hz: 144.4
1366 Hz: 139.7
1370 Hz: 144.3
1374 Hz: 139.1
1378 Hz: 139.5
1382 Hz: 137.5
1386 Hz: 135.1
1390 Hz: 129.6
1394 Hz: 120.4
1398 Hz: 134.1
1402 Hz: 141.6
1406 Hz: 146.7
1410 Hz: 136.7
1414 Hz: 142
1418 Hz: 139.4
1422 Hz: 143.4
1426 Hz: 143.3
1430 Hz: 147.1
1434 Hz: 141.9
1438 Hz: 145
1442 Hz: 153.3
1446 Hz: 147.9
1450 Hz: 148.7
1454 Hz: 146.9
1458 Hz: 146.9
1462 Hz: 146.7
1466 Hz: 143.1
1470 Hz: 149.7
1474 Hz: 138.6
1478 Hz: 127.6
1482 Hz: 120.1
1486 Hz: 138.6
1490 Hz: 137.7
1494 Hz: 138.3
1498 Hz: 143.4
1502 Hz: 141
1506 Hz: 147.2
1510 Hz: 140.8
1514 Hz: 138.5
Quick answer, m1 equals 149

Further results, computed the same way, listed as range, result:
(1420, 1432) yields 145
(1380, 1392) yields 134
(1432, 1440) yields 143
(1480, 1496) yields 134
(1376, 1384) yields 138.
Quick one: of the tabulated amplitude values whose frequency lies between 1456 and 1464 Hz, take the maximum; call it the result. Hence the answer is 146.9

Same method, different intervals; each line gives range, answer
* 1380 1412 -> 146.7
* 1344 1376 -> 150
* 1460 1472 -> 149.7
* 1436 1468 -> 153.3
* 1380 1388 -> 137.5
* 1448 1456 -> 148.7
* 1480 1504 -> 143.4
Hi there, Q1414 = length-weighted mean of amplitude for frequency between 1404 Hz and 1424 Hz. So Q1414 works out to 142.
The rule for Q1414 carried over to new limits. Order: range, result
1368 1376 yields 142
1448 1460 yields 148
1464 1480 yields 140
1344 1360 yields 145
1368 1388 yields 139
